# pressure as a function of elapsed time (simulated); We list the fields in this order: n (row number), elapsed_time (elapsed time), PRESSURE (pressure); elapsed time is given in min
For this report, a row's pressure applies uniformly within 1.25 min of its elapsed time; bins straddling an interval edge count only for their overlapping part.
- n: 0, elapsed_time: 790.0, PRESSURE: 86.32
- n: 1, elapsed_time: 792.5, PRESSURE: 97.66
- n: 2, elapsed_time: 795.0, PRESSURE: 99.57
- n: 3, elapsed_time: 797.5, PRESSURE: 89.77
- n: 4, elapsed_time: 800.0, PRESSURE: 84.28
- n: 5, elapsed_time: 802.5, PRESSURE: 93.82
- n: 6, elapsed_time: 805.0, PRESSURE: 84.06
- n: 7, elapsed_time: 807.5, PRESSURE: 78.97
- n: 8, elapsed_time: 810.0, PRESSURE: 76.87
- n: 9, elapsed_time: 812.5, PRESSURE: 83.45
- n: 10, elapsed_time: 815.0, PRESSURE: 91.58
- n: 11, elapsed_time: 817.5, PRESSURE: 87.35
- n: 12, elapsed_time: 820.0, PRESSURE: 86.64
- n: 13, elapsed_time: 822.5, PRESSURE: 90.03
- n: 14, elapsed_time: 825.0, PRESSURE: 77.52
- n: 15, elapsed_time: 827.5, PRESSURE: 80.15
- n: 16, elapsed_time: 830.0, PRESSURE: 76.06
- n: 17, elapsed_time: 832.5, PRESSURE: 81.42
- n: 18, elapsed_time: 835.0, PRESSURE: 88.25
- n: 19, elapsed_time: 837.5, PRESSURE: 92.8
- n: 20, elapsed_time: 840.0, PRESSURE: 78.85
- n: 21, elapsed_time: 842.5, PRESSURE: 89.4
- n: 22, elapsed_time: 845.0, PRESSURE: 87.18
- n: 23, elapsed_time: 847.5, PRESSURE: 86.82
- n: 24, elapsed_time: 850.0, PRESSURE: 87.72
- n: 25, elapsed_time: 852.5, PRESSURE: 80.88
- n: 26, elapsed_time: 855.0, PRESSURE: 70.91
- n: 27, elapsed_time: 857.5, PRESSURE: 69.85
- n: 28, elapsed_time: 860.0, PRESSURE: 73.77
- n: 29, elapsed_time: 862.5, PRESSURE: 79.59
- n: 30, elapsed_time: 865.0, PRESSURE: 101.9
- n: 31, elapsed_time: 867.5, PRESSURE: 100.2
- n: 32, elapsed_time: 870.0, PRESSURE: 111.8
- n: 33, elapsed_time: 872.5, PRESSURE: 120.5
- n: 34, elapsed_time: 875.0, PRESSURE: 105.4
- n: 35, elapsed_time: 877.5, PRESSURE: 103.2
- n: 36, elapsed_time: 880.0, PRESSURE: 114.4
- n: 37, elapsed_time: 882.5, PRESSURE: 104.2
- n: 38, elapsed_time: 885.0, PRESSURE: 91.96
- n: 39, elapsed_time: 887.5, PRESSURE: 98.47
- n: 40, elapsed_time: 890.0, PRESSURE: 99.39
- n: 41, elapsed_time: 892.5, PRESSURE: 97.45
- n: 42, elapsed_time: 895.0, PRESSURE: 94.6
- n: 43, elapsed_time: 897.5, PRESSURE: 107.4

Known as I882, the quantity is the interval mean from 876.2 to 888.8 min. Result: 102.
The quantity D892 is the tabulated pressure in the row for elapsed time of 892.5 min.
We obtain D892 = 97.45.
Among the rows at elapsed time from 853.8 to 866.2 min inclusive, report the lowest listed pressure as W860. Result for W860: 69.85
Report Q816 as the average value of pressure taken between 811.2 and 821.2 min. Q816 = 87.2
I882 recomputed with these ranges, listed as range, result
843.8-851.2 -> 87.2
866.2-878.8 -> 108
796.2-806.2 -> 88.1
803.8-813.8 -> 80.9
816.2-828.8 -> 84.3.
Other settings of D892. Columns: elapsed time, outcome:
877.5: 103.2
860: 73.77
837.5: 92.8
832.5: 81.42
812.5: 83.45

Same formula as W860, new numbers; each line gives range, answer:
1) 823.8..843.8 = 76.06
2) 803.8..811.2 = 76.87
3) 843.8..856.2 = 70.91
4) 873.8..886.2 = 91.96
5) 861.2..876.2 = 79.59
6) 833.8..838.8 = 88.25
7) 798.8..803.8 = 84.28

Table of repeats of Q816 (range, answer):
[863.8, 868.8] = 101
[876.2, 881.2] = 109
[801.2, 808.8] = 85.6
